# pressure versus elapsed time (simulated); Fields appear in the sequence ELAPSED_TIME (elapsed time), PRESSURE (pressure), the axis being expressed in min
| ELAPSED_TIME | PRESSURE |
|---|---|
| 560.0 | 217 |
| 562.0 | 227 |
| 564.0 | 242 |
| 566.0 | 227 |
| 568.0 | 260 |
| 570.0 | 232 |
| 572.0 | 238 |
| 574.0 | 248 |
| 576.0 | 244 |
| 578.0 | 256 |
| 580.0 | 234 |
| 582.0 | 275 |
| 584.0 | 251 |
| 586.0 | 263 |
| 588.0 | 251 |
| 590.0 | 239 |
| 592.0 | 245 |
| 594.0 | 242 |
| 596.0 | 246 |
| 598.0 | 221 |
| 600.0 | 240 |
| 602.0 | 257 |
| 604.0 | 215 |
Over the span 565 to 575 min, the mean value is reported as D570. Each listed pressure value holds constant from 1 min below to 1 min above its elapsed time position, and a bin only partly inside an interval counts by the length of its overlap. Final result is 241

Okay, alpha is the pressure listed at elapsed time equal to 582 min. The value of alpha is 275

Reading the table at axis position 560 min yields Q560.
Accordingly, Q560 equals 217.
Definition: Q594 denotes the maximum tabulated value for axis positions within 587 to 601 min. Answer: 251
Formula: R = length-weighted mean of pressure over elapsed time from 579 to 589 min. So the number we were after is 255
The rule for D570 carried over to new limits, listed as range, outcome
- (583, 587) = 257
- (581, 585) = 263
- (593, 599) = 236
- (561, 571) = 238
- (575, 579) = 250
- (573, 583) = 251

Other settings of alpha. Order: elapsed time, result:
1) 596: 246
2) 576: 244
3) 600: 240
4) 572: 238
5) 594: 242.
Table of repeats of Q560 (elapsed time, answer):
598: 221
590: 239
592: 245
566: 227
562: 227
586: 263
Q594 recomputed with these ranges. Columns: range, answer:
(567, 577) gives 260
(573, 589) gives 275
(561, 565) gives 242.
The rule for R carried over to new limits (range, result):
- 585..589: 257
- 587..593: 245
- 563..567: 234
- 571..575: 243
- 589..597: 243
